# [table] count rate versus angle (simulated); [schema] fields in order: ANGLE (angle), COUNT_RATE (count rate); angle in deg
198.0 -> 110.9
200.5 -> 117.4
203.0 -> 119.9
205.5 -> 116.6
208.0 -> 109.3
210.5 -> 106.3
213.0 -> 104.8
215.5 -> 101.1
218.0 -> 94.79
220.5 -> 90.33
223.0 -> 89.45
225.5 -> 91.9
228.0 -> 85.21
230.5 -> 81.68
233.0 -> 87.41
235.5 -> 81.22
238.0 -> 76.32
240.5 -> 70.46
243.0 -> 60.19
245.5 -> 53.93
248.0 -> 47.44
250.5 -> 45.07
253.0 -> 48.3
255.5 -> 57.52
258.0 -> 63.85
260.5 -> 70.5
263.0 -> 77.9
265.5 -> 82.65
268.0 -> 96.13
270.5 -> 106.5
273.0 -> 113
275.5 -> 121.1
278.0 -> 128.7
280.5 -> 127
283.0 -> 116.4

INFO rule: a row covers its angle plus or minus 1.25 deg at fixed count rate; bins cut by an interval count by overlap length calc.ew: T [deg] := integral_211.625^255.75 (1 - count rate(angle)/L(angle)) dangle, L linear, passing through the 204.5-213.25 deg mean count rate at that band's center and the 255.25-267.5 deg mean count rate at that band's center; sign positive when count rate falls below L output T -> 8.1 deg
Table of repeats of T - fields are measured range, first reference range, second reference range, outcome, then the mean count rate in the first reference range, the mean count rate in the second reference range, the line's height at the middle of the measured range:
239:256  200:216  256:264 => 5.3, 111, 69.3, 79.3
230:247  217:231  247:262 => 0.4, 89.2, 56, 73.4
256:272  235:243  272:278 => 3.6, 73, 120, 105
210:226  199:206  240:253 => -0.3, 118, 53.9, 95.3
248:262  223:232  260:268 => 4.3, 86.7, 80.6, 82.1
